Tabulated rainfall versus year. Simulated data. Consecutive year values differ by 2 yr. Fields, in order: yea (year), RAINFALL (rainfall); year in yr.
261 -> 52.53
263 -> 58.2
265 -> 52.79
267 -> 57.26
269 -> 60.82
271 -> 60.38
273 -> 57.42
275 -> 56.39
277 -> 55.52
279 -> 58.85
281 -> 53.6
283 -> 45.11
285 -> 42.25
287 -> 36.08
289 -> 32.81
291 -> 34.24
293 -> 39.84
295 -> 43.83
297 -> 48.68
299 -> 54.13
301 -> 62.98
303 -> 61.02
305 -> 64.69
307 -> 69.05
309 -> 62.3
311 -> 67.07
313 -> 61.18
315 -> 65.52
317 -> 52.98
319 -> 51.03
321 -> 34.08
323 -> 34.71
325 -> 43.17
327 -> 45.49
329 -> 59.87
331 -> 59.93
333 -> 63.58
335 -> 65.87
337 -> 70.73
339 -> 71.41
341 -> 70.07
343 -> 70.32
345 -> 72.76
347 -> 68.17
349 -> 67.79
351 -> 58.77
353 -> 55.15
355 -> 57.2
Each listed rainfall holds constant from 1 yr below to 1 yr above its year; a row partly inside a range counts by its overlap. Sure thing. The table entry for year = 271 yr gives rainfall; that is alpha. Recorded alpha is 60.38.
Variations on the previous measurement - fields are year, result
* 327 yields 45.49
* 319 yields 51.03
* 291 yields 34.24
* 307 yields 69.05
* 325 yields 43.17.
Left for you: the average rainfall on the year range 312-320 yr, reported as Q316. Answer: 57.7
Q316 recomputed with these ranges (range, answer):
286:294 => 35.7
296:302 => 55.3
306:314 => 64.9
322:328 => 41.1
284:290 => 37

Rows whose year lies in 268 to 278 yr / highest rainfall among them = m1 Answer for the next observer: 60.82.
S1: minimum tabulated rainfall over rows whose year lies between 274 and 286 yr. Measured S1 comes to 42.25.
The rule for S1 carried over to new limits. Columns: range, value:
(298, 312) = 54.13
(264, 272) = 52.79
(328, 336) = 59.87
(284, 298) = 32.81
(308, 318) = 52.98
